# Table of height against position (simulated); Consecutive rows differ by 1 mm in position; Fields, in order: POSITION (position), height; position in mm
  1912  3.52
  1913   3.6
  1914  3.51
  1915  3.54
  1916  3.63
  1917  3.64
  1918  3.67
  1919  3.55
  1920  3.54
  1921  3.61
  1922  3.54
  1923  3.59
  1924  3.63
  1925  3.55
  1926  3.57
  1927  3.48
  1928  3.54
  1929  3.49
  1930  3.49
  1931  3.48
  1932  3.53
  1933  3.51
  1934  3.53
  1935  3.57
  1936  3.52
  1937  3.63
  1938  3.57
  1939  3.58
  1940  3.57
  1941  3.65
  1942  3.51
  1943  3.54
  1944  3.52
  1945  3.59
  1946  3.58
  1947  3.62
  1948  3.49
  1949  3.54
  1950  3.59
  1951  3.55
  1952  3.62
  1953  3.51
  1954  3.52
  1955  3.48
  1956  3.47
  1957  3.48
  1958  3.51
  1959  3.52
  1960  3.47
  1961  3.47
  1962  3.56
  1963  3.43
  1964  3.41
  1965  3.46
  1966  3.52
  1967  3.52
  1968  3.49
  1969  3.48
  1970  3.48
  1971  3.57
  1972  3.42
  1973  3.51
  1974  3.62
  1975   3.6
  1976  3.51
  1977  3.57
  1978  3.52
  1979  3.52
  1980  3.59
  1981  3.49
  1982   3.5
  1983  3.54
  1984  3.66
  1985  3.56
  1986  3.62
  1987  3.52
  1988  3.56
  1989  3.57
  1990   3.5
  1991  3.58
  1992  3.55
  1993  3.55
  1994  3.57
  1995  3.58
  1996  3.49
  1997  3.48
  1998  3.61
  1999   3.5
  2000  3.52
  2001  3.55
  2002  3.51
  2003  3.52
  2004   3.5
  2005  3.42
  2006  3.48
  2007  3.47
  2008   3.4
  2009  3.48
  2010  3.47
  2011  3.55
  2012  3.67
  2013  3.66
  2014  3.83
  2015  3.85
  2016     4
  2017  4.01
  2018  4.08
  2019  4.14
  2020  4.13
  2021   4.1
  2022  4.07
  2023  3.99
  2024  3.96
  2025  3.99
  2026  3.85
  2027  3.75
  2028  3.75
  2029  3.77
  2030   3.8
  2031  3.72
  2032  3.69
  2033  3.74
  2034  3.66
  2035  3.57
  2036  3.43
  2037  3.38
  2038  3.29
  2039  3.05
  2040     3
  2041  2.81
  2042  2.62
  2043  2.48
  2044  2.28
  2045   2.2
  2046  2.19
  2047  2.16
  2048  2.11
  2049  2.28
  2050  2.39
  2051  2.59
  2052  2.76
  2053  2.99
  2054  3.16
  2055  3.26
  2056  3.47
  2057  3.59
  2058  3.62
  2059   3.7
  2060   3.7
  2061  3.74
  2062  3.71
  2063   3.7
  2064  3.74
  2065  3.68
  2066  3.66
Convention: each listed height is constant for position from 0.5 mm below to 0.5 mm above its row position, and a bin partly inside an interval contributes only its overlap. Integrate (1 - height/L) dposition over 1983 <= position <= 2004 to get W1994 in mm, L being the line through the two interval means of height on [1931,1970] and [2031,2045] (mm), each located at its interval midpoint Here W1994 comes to -1.3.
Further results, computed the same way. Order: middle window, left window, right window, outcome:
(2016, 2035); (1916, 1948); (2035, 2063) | -4.9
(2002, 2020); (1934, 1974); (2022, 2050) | -2.1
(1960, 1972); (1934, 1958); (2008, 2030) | 0.5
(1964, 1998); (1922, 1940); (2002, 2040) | 0.9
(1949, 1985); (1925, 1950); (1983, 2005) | 0.3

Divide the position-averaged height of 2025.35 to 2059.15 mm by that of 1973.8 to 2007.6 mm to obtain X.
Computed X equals 0.88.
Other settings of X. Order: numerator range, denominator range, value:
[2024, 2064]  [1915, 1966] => 0.91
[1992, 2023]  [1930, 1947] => 1.03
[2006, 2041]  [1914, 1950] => 1.04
